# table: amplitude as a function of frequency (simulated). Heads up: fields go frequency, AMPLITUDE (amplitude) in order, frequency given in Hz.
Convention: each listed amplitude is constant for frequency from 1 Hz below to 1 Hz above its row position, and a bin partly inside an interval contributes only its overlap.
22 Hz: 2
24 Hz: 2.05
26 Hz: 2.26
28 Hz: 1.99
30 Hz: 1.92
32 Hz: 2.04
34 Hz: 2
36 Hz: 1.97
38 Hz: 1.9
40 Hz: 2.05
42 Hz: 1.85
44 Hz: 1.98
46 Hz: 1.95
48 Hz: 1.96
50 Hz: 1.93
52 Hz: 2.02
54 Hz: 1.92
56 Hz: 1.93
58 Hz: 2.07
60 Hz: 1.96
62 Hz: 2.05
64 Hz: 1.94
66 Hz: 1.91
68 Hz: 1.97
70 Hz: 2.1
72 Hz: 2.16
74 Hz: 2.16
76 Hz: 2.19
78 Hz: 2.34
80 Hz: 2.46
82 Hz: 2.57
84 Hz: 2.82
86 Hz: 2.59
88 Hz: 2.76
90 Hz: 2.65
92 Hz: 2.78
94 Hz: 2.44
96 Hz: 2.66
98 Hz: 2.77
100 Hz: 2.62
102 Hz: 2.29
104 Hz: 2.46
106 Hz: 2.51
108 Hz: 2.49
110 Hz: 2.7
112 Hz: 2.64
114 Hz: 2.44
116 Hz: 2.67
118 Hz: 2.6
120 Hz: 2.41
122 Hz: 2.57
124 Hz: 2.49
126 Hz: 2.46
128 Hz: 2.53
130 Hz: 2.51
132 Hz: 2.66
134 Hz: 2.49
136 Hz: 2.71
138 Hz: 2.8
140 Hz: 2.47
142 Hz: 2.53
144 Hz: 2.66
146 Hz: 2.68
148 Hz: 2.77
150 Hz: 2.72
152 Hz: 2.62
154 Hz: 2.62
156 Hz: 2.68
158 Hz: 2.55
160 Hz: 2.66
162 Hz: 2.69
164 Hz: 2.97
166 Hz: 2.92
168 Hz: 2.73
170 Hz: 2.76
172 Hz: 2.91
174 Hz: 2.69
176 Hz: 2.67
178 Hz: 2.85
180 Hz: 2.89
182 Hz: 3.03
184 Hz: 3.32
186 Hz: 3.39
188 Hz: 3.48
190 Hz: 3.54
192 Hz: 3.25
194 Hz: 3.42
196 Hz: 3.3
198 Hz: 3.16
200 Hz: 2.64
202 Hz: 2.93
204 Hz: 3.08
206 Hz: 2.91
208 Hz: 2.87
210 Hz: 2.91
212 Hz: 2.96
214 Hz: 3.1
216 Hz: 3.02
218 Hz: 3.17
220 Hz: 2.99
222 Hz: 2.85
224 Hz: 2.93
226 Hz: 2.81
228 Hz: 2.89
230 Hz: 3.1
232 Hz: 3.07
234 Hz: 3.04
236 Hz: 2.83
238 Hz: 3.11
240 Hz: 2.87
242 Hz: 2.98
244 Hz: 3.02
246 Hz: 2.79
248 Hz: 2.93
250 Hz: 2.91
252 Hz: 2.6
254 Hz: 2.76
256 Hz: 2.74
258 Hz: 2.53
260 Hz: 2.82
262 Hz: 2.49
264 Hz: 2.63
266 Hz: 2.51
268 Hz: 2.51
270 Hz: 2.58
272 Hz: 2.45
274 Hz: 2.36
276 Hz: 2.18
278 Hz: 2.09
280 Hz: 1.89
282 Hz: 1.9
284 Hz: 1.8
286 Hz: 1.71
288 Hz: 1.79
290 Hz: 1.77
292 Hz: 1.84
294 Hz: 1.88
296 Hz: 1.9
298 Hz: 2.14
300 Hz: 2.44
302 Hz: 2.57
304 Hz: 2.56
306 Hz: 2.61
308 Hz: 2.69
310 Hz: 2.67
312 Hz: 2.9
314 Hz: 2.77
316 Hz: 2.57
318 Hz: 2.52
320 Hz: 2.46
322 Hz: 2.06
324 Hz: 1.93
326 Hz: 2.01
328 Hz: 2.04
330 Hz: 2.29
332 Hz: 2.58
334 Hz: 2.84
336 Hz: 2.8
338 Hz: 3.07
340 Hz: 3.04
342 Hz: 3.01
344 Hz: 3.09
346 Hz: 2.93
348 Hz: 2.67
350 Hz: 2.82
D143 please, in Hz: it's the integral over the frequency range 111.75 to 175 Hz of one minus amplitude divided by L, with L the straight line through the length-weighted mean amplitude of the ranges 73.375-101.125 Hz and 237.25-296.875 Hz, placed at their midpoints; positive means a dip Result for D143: -3.28 Hz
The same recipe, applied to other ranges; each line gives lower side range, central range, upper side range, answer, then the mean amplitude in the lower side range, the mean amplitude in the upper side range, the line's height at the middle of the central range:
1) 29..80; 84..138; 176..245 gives -4.4 Hz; 2.02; 3.04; 2.39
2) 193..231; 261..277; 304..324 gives 1.7 Hz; 3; 2.55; 2.75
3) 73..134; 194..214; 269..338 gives -4.8 Hz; 2.54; 2.29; 2.42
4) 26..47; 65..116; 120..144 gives -3.3 Hz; 1.98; 2.56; 2.31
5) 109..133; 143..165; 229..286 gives -1.1 Hz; 2.56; 2.61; 2.57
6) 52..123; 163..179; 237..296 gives -2.7 Hz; 2.38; 2.42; 2.4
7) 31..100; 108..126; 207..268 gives -1.1 Hz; 2.21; 2.87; 2.41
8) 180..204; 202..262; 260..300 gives -4.3 Hz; 3.2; 2.15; 2.73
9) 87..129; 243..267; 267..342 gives -3.3 Hz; 2.57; 2.34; 2.4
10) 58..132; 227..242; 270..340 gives -4.0 Hz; 2.43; 2.31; 2.35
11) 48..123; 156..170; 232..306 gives -2.0 Hz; 2.36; 2.45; 2.4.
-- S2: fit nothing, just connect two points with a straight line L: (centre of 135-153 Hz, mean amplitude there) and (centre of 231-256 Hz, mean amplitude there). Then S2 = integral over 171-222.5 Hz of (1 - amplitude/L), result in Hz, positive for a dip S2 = -4.9 Hz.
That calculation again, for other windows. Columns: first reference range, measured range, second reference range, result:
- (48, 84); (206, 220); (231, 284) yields -2.8 Hz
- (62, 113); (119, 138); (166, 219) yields 0.8 Hz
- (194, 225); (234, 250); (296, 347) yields -0.3 Hz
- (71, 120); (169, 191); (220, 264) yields -2.7 Hz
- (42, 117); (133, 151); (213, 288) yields -1.5 Hz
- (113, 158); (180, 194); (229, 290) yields -4.0 Hz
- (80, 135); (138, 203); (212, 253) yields -2.9 Hz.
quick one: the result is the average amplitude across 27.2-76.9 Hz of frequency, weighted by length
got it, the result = 2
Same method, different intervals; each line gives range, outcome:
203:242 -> 2.97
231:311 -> 2.47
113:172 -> 2.64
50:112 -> 2.34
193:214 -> 3.02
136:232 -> 2.91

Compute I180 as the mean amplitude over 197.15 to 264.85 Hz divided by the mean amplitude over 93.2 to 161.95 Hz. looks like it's 1.12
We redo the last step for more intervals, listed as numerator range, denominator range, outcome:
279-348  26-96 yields 1.10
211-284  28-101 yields 1.24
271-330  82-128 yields 0.86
